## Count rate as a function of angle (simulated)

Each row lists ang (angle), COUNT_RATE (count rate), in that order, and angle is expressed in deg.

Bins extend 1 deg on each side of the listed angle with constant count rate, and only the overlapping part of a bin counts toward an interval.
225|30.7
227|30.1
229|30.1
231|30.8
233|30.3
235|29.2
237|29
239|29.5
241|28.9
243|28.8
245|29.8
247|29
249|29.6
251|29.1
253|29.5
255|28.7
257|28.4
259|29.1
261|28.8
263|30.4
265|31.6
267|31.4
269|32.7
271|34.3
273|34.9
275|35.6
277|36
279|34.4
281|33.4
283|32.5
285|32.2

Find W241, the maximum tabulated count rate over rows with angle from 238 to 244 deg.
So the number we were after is 29.5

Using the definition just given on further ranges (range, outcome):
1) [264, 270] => 32.7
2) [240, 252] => 29.8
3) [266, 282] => 36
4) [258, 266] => 31.6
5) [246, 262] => 29.6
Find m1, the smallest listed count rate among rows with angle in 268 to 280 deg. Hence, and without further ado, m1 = 32.7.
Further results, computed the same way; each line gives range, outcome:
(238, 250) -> 28.8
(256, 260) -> 28.4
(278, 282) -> 33.4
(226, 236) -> 29.2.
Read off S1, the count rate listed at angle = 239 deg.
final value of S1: 29.5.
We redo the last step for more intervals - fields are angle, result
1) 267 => 31.4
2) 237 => 29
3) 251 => 29.1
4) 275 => 35.6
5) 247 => 29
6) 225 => 30.7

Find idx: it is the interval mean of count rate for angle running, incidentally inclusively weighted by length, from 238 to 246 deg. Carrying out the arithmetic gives 29.2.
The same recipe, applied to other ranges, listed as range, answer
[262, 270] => 31.5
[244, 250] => 29.5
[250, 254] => 29.3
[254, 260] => 28.7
